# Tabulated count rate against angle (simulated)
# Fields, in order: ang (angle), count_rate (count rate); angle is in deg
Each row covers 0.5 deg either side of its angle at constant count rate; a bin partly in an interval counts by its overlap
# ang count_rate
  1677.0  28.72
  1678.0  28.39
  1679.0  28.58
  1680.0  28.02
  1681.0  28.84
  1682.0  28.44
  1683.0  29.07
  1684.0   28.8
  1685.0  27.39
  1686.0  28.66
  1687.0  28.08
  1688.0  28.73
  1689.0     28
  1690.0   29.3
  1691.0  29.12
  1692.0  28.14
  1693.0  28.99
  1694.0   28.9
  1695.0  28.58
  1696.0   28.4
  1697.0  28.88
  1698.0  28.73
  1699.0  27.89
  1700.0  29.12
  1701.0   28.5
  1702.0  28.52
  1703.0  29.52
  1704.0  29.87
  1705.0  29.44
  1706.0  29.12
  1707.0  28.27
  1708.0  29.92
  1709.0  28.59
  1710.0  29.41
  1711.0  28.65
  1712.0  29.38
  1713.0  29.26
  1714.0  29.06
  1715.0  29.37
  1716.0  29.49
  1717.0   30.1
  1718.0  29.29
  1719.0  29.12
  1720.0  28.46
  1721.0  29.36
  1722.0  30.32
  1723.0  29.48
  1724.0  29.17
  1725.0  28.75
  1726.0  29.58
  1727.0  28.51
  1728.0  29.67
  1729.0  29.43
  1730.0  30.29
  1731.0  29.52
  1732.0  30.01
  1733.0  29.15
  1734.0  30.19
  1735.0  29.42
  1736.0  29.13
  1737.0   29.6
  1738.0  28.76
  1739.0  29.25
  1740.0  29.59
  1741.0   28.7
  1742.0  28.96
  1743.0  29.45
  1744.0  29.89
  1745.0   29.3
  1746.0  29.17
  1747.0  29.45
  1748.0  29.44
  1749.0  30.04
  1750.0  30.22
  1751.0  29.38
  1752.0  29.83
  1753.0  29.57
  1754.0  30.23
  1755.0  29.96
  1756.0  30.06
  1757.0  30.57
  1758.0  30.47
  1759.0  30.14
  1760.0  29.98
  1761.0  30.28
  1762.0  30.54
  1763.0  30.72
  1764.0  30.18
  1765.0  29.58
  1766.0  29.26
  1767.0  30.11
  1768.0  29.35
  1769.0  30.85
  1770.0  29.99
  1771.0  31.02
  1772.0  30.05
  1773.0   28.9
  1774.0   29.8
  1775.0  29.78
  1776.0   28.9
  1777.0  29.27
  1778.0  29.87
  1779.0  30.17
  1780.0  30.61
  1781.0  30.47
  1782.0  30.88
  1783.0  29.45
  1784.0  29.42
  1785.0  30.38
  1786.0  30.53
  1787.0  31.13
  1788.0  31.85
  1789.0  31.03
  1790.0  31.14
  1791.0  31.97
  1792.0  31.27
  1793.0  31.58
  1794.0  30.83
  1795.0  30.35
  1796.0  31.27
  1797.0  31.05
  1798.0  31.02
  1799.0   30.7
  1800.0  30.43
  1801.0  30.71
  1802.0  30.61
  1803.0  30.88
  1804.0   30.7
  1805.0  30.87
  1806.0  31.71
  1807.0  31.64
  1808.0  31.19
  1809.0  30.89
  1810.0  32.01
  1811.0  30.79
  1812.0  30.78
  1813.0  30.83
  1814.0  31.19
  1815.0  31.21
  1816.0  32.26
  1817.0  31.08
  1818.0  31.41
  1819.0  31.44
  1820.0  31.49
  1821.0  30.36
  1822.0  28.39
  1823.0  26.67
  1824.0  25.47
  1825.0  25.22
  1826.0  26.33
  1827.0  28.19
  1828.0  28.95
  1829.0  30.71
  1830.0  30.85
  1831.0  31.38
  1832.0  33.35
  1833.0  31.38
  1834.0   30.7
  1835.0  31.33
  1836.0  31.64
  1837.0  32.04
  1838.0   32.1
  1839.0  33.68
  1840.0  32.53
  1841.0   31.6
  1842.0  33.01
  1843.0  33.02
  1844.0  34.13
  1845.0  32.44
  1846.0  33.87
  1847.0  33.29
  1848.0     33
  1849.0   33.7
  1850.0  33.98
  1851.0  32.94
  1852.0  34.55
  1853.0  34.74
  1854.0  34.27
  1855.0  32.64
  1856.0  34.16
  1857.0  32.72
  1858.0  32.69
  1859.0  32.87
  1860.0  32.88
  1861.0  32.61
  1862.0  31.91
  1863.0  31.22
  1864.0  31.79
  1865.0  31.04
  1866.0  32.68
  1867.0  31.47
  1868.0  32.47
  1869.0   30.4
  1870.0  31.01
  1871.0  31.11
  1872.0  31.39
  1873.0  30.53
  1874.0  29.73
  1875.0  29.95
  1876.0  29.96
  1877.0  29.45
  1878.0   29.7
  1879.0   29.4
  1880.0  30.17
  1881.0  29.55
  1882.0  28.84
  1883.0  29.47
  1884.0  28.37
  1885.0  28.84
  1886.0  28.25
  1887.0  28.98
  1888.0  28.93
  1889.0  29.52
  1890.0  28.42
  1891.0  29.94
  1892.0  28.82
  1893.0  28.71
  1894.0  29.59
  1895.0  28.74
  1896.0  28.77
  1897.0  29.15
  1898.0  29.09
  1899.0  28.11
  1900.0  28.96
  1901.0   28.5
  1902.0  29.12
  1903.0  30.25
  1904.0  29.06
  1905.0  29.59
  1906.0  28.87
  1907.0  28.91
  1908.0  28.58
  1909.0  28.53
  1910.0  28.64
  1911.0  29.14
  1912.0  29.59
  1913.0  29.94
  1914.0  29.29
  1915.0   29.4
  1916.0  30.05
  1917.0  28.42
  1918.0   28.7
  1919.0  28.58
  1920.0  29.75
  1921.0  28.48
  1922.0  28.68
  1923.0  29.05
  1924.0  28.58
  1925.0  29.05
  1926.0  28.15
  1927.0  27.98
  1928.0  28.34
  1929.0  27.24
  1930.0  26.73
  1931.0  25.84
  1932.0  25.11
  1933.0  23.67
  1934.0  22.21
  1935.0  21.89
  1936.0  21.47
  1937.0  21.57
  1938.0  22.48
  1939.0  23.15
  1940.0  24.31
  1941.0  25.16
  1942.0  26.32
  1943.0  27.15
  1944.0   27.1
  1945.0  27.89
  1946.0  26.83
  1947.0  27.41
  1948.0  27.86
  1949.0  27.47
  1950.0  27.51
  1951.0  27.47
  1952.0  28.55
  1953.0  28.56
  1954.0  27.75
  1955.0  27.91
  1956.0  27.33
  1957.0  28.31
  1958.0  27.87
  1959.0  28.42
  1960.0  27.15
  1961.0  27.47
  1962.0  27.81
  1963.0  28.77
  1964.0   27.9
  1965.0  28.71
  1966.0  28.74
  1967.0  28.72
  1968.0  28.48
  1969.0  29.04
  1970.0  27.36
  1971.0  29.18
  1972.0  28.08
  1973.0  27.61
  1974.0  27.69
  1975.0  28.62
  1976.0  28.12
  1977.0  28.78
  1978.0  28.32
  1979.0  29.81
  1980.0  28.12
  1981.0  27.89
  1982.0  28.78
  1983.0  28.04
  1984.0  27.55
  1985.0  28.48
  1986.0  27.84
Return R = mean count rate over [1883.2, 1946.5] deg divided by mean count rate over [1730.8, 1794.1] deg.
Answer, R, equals 0.9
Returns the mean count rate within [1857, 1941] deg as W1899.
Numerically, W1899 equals 28.8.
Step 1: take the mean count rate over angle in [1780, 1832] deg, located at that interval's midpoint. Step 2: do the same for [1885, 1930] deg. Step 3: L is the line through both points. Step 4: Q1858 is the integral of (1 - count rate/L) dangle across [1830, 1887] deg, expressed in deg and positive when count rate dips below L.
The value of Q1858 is -3.9 deg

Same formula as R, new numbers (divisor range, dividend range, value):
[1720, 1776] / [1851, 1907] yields 1.03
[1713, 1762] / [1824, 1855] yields 1.08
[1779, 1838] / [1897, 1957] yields 0.90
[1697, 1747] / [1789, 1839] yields 1.05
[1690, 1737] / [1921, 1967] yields 0.92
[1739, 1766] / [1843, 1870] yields 1.10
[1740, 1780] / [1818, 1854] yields 1.05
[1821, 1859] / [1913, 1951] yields 0.85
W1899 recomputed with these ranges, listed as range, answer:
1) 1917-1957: 26.7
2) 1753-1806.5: 30.4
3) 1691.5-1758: 29.3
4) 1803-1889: 31.1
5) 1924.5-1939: 25.1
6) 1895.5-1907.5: 29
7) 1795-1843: 30.7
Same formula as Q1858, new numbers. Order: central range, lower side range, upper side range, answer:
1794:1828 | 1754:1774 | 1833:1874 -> 1.2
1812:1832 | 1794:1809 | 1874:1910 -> 0.5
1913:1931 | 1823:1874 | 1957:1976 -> 0.6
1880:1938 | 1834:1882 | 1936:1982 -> 3.1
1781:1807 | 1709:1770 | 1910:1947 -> -1.9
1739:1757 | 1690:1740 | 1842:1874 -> 0.2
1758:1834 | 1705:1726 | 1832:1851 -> 2.5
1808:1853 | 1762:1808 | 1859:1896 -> -1.4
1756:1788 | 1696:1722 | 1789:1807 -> 0.4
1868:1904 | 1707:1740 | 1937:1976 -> -1.9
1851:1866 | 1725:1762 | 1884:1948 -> -2.4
